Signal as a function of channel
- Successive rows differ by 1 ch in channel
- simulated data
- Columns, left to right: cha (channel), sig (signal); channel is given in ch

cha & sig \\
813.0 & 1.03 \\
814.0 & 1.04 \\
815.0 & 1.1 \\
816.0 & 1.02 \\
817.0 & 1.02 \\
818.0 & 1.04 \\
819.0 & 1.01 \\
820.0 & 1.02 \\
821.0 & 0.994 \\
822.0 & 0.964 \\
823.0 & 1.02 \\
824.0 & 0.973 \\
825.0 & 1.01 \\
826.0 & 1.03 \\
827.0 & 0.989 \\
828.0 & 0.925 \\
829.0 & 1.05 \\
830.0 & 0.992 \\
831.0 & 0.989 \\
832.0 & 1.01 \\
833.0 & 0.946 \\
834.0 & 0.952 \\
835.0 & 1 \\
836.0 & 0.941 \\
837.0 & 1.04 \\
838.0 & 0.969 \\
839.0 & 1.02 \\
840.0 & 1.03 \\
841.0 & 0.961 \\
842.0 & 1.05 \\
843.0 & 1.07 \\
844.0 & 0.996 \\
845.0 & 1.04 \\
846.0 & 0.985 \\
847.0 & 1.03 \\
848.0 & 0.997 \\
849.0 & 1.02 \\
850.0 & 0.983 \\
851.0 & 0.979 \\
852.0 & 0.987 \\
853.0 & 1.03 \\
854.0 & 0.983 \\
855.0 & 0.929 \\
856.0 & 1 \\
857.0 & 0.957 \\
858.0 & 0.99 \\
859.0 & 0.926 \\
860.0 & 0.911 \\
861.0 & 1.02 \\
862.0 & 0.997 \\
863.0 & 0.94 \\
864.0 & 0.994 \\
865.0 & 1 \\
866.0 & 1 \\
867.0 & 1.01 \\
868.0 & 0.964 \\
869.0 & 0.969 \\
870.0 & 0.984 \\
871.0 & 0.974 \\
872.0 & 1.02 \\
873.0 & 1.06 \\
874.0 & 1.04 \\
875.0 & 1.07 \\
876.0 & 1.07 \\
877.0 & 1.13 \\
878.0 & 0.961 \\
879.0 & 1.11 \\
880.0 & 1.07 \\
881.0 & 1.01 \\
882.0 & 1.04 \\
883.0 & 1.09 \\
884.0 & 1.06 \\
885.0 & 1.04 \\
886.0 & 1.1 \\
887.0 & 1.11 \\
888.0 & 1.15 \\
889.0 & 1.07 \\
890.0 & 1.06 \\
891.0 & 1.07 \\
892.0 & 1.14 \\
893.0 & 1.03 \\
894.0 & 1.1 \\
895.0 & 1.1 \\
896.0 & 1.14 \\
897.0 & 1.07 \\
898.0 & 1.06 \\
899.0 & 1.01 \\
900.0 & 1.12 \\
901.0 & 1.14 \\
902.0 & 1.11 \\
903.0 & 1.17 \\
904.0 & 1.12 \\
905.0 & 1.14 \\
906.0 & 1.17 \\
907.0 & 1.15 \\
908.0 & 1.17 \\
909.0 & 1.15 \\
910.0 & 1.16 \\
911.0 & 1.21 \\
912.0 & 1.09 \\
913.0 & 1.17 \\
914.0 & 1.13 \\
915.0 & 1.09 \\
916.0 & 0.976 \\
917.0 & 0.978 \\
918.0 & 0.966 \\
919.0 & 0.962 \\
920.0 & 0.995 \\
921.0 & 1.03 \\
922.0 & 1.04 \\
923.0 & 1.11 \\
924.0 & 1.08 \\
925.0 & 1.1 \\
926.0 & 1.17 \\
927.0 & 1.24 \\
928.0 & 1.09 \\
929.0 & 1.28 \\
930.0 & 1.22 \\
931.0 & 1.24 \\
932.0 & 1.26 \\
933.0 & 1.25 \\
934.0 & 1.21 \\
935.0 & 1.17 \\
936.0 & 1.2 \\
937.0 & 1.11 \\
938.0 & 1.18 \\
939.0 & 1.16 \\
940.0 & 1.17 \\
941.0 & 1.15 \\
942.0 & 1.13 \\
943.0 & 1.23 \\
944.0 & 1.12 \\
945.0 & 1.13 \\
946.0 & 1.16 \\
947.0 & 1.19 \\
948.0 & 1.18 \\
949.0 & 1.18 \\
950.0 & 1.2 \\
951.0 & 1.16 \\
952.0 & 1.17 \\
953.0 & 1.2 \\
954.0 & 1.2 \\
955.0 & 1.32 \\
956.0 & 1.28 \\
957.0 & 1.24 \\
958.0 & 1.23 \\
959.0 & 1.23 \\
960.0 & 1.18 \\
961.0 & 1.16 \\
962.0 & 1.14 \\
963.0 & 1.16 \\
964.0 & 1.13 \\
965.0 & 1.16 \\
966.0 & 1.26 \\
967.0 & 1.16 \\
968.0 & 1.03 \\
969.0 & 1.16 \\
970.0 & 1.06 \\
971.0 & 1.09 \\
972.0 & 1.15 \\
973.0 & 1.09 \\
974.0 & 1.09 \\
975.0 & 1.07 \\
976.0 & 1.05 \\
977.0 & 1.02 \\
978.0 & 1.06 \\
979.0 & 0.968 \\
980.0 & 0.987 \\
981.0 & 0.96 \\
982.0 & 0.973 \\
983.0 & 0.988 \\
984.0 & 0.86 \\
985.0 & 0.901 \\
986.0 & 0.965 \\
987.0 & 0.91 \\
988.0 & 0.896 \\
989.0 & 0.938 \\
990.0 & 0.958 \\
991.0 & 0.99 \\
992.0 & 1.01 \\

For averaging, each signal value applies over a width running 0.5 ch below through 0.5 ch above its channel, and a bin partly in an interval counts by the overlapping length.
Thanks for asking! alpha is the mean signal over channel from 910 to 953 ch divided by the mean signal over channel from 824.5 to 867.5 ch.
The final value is 1.15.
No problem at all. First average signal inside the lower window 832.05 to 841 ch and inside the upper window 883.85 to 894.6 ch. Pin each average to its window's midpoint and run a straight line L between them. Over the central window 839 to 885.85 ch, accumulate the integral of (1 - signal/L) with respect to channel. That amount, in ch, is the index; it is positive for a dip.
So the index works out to 1.1 ch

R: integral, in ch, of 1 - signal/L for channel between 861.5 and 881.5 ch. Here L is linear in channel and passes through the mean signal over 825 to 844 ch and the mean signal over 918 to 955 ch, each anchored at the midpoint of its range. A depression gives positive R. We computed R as 0.7 ch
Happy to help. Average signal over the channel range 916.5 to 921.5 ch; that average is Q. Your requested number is 0.986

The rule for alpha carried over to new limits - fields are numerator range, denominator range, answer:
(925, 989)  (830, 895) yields 1.11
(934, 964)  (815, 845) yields 1.18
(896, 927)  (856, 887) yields 1.08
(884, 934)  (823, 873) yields 1.12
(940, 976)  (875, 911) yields 1.06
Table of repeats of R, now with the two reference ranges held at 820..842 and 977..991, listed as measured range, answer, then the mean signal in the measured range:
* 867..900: -2.7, 1.06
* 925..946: -4.7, 1.18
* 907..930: -3.1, 1.1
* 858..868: 0.1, 0.977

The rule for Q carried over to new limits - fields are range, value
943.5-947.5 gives 1.15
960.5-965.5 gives 1.15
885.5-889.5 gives 1.11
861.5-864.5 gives 0.977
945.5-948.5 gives 1.18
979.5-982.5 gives 0.973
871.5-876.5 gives 1.05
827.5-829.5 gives 0.988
